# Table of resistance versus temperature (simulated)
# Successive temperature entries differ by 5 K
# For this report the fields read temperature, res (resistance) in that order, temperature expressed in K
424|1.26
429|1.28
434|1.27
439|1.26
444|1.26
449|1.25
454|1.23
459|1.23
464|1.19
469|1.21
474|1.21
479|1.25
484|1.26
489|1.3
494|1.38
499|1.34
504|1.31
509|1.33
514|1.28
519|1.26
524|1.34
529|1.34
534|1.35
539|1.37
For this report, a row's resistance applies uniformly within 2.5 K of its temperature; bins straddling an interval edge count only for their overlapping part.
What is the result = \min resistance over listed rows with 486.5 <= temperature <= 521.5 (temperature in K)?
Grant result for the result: 1.26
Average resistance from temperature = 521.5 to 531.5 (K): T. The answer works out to 1.34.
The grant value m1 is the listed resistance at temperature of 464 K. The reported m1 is 1.19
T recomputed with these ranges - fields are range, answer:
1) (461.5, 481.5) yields 1.22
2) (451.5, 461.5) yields 1.23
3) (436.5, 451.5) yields 1.26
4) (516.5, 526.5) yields 1.3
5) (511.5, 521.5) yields 1.27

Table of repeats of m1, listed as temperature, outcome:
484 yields 1.26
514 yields 1.28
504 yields 1.31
